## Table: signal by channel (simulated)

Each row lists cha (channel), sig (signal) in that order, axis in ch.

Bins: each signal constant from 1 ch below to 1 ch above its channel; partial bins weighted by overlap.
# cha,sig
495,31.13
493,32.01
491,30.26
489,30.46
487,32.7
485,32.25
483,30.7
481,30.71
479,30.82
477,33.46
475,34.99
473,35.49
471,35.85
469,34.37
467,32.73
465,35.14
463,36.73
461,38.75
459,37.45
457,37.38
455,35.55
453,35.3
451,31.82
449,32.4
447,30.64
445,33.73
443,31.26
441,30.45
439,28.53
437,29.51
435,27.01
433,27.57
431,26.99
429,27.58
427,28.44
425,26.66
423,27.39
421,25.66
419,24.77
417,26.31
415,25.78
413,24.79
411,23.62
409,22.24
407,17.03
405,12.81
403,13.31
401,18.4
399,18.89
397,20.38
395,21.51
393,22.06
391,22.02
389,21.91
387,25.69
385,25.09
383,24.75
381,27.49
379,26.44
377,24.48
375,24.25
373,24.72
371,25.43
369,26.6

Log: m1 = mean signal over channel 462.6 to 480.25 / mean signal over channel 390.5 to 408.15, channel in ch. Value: 1.86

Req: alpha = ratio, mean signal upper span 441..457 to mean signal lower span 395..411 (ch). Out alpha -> 1.8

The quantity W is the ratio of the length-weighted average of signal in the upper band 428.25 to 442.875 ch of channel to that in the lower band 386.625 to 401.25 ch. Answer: 1.33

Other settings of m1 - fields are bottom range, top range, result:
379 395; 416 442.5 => 1.14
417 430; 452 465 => 1.37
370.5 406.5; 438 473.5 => 1.54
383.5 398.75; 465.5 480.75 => 1.50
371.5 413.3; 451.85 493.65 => 1.54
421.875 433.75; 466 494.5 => 1.19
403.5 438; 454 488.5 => 1.39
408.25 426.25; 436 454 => 1.24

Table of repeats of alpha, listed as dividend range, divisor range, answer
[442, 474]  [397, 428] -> 1.55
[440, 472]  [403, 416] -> 1.68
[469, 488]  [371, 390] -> 1.32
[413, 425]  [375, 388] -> 1.02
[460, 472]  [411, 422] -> 1.41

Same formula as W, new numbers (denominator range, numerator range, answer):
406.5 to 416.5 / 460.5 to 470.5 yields 1.53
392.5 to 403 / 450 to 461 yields 1.84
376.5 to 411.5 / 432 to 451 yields 1.41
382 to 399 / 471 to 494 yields 1.42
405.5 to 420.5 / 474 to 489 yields 1.38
